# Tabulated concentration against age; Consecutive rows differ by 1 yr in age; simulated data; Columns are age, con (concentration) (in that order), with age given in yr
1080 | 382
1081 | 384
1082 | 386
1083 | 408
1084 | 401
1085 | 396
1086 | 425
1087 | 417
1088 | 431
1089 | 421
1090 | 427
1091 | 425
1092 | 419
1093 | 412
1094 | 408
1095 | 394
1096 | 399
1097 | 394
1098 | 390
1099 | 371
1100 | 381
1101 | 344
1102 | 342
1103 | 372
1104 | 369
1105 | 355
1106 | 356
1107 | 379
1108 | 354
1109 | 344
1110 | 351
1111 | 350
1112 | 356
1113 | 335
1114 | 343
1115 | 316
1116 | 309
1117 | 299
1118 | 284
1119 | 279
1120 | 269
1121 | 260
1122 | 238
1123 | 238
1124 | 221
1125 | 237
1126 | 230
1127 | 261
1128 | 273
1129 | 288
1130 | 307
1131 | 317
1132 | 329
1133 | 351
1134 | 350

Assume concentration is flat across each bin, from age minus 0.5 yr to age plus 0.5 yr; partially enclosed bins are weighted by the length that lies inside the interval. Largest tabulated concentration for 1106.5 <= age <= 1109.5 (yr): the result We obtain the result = 379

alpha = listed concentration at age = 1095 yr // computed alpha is 394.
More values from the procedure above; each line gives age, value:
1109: 344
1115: 316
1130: 307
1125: 237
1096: 399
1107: 379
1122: 238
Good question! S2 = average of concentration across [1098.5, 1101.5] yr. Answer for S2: 365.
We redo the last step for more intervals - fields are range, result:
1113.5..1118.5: 310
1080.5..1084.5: 395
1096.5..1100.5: 384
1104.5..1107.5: 363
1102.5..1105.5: 365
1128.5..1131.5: 304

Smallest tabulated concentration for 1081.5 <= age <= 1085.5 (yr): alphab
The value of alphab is 386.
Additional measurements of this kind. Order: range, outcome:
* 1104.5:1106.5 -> 355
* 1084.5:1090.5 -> 396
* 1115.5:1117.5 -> 299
